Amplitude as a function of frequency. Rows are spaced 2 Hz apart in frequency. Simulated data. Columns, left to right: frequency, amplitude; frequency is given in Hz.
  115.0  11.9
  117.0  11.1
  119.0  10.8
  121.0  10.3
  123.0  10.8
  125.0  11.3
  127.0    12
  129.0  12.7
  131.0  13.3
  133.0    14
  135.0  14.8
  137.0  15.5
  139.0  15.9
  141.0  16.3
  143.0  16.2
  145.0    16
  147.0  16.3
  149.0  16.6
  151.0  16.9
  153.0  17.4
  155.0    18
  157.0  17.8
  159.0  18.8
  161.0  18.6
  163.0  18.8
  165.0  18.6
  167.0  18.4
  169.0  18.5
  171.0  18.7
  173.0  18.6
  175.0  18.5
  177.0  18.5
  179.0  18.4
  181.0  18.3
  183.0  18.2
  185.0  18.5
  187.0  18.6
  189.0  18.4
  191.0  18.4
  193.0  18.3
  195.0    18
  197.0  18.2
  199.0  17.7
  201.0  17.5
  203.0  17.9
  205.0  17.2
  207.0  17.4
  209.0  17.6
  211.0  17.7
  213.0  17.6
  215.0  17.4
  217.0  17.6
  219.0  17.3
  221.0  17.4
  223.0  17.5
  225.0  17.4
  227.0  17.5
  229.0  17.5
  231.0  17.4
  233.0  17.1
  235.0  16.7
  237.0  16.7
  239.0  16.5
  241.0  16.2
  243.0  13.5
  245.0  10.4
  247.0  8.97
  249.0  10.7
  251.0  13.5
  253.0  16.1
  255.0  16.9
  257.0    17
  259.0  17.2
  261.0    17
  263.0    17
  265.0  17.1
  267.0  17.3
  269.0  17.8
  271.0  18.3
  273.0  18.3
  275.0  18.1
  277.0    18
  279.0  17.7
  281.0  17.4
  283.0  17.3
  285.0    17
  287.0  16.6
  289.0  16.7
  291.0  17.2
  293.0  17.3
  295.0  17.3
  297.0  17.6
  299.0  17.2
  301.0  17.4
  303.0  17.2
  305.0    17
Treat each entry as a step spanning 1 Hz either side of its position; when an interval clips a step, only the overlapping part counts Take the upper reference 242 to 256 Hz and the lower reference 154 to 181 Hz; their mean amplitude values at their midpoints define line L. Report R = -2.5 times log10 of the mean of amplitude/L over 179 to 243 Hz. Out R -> -0.14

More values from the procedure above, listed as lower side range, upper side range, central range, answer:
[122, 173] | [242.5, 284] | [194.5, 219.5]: -0.100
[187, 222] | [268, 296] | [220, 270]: 0.110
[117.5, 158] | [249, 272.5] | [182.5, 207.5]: -0.162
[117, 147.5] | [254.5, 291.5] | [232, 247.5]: 0.124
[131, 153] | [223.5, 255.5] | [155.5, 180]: -0.182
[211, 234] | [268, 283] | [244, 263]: 0.229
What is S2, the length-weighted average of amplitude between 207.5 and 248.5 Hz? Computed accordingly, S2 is 16.2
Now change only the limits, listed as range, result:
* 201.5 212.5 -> 17.6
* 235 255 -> 13.9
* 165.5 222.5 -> 18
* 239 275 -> 15.6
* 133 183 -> 17.5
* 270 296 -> 17.5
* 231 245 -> 15.8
